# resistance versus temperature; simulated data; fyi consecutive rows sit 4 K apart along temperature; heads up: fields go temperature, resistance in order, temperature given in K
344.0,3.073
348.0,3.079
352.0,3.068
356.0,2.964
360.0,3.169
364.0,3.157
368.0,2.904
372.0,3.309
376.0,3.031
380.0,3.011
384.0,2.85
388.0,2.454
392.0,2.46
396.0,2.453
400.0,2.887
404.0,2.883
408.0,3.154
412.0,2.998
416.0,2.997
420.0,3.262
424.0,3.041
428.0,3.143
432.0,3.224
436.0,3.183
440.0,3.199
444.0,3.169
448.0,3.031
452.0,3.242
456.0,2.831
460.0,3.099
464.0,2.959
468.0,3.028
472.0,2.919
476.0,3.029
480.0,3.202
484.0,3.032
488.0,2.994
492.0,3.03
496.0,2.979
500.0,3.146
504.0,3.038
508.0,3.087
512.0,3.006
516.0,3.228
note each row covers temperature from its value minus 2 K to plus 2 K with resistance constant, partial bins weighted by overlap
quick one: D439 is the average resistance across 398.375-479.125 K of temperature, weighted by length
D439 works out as 3.07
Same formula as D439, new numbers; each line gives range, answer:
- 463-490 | 3.03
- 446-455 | 3.1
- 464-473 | 2.98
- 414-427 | 3.1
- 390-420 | 2.86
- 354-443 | 2.99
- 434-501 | 3.06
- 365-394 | 2.87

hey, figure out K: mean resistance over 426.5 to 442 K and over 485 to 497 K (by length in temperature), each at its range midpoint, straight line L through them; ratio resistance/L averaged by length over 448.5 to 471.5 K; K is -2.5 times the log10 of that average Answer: 0.03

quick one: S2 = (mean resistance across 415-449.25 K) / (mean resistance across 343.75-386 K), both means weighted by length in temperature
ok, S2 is 1.03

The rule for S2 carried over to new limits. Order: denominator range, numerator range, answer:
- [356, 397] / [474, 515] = 1.06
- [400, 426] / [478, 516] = 1.01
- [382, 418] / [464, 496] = 1.08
